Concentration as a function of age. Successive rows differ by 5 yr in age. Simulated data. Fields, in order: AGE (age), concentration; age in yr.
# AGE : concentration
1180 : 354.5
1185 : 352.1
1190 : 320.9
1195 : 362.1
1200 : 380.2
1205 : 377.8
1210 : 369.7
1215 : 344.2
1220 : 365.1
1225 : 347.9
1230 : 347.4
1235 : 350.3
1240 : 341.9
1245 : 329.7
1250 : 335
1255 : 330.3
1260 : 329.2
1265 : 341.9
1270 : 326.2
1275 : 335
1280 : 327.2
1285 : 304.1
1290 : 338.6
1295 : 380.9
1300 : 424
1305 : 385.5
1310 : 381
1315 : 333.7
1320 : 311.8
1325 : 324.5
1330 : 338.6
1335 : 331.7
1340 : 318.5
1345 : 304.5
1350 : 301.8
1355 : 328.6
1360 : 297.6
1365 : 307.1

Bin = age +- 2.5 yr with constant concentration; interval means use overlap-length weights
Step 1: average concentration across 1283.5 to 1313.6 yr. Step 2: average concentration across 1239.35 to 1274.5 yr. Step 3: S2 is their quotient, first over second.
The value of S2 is 1.11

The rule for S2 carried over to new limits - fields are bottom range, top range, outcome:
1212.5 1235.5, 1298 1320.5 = 1.06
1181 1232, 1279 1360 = 0.95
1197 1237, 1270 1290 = 0.90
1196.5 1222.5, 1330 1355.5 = 0.87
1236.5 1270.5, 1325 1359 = 0.96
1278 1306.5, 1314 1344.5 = 0.90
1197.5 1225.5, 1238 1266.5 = 0.92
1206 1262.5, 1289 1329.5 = 1.04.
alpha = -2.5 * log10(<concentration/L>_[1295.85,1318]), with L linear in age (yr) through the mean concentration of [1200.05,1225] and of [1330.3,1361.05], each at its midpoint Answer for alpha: -0.15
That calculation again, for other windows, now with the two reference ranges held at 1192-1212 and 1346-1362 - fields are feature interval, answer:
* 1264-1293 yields 0.04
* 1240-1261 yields 0.06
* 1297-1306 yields -0.22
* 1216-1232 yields 0.03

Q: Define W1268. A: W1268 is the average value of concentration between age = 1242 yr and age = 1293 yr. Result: 330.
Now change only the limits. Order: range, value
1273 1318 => 356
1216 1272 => 341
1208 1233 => 354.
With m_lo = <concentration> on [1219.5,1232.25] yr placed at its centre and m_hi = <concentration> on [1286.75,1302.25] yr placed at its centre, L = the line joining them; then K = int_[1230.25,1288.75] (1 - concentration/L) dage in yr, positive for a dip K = 5.0 yr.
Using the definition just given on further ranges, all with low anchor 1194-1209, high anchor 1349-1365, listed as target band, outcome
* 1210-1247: 1.5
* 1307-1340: -1.3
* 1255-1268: 0.6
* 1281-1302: -1.3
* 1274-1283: 0.4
